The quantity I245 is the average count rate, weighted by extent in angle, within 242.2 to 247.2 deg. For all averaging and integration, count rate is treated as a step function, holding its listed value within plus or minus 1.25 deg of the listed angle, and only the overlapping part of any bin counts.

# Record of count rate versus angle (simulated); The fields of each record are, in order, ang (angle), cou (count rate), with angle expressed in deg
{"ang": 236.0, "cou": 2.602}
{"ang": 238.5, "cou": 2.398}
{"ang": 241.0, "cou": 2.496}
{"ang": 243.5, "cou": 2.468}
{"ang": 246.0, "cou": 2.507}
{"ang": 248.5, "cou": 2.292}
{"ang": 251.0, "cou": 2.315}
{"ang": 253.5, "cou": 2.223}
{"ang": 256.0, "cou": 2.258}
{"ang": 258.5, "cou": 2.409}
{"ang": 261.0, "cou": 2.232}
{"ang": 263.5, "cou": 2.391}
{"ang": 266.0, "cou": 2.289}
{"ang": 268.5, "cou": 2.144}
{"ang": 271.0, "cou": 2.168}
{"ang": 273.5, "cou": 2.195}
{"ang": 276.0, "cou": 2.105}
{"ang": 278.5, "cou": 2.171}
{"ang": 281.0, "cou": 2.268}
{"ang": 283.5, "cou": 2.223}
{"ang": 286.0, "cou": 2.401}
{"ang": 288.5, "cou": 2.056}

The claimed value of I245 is 2.49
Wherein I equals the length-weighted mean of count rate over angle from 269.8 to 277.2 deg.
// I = 2.16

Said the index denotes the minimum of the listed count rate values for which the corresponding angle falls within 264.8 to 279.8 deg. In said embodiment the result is 2.105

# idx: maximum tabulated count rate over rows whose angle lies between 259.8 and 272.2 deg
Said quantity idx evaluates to 2.391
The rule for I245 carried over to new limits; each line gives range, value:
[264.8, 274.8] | 2.2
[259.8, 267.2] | 2.3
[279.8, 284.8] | 2.25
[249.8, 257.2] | 2.27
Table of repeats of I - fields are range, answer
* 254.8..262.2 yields 2.3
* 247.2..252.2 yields 2.31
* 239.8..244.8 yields 2.48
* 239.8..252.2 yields 2.42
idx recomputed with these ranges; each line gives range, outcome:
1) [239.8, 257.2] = 2.507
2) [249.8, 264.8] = 2.409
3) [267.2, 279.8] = 2.195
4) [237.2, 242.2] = 2.496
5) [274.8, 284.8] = 2.268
